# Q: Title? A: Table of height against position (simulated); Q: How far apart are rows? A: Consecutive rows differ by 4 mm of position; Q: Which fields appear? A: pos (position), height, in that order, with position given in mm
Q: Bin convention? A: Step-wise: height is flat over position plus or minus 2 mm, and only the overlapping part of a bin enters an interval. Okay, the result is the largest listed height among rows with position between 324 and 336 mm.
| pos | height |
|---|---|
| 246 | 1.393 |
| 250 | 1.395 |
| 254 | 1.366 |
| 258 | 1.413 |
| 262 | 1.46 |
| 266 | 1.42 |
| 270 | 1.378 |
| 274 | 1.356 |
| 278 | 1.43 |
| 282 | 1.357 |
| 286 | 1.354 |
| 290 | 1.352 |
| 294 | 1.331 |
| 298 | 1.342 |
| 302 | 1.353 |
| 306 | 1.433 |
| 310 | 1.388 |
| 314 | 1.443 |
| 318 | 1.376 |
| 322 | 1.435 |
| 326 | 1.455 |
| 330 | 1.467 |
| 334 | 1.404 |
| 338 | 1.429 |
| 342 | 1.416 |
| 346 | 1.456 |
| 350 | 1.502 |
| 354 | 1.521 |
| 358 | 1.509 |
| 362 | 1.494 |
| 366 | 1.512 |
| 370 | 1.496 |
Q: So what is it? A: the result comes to 1.467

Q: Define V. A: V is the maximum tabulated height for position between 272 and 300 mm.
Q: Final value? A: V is 1.43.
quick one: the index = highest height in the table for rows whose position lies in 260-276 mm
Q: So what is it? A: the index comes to 1.46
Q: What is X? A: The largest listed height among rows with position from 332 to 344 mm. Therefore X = 1.429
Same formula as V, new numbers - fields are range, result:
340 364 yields 1.521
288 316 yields 1.443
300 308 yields 1.433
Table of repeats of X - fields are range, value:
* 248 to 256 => 1.395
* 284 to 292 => 1.354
